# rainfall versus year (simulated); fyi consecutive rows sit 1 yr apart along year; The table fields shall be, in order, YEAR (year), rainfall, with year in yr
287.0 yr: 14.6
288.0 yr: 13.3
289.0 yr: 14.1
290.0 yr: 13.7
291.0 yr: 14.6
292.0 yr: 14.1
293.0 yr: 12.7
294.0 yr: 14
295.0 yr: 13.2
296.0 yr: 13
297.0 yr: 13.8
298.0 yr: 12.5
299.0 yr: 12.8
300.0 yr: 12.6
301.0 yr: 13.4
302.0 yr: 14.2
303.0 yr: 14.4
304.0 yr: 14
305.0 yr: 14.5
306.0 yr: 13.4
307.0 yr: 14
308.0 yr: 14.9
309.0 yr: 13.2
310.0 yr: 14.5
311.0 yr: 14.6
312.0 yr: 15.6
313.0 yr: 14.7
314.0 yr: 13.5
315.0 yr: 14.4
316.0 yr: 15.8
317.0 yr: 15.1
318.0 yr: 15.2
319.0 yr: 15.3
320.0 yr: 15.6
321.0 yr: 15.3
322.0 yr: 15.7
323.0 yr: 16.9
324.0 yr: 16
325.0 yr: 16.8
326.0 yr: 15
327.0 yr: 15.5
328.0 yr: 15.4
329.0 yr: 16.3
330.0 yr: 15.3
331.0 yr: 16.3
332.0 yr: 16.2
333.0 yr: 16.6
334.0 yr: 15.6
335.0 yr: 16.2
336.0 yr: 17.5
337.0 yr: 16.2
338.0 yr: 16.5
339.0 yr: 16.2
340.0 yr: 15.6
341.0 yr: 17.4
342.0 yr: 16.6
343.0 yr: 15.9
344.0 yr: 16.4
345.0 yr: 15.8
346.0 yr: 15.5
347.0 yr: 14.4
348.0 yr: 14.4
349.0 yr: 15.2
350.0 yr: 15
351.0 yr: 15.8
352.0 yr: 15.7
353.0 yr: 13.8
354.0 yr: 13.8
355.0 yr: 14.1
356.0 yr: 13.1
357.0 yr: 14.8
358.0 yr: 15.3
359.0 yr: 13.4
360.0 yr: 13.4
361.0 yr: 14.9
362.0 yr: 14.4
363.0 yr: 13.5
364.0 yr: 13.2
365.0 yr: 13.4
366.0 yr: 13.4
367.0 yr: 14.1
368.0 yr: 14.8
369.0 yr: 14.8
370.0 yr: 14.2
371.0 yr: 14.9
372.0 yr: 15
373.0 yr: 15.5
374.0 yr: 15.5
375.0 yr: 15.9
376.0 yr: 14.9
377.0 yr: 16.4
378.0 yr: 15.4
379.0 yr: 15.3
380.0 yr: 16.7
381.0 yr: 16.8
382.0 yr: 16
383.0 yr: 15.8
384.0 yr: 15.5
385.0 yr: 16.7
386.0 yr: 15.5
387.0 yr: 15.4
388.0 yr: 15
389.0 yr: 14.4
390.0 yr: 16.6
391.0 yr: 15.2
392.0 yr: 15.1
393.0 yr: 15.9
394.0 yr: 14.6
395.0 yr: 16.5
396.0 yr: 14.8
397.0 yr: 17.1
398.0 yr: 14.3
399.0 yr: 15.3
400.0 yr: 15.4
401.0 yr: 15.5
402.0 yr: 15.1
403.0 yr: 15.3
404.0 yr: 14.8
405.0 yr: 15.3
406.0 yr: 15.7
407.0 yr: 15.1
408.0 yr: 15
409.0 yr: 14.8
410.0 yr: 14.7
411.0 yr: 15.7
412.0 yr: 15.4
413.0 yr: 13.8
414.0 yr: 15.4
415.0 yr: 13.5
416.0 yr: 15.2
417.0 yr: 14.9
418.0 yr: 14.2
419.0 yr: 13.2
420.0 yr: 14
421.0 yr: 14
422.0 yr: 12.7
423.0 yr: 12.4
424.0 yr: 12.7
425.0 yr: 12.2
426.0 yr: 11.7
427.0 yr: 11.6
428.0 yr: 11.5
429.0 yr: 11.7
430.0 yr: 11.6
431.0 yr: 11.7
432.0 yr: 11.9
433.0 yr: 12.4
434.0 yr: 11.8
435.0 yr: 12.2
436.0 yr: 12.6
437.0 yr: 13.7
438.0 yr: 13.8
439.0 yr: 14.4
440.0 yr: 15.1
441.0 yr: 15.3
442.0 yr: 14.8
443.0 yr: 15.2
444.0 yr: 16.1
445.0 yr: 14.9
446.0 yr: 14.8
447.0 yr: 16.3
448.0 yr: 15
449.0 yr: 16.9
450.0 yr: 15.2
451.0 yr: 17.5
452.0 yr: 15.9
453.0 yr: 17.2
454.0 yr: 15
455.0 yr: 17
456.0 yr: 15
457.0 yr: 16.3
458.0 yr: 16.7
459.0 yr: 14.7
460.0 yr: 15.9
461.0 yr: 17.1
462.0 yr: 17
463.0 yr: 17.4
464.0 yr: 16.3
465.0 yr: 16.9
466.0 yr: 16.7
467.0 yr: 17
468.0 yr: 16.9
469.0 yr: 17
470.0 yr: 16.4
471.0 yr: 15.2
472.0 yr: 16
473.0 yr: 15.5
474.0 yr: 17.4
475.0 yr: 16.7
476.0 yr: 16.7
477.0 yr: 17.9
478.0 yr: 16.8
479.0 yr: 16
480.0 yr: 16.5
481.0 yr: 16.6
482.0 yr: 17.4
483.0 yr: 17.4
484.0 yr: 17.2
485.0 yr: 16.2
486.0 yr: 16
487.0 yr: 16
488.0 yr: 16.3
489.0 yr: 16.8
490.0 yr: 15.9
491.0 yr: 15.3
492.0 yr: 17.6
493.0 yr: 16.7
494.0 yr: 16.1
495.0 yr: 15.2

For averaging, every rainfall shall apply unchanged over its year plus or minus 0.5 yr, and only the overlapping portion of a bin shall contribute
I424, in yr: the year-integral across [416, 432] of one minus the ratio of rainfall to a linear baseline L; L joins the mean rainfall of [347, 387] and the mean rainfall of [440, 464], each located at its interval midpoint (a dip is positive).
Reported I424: 2.9 yr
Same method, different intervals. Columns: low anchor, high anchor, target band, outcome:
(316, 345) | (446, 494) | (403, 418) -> 1.2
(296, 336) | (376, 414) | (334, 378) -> 0.4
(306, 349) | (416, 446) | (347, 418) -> -3.3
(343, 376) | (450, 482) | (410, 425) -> 1.5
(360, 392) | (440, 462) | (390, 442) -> 4.7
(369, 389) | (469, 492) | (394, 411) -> 0.5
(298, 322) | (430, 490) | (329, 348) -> -1.9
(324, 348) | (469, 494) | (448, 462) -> 0.2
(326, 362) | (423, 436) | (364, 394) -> -2.8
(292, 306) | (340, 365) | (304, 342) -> -3.7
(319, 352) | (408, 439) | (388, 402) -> -1.3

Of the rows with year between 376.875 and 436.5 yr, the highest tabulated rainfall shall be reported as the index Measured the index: 17.1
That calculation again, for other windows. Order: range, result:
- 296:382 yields 17.5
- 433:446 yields 16.1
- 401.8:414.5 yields 15.7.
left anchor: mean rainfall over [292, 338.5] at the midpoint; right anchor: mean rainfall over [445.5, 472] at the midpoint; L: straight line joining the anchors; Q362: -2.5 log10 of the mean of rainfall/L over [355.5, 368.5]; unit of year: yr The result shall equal 0.10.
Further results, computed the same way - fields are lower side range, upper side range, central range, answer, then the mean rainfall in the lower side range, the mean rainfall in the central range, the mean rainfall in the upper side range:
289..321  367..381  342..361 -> 0.01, 14.1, 14.8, 15.3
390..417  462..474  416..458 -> 0.13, 15.2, 14.1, 16.5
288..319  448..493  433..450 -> 0.11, 14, 14.5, 16.5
